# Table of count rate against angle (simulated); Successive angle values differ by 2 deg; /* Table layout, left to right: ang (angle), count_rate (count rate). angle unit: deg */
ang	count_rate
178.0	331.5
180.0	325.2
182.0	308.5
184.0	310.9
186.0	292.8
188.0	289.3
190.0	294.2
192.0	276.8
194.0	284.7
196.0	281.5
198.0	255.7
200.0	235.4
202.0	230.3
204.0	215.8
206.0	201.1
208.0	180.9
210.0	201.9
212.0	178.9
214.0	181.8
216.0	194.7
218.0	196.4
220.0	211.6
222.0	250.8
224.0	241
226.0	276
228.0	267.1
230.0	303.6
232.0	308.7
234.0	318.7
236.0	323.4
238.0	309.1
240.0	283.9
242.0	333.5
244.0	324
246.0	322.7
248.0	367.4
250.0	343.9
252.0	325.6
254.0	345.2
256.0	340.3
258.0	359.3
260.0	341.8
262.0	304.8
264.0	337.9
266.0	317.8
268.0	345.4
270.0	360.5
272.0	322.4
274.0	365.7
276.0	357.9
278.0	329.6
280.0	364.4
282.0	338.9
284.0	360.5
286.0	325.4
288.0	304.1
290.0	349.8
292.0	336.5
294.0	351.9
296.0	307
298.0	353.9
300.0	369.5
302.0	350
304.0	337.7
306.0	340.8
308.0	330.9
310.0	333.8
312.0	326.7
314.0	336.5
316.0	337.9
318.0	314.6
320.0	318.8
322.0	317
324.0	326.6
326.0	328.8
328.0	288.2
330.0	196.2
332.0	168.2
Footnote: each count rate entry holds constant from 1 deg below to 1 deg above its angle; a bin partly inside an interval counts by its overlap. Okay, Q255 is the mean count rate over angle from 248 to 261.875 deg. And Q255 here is 342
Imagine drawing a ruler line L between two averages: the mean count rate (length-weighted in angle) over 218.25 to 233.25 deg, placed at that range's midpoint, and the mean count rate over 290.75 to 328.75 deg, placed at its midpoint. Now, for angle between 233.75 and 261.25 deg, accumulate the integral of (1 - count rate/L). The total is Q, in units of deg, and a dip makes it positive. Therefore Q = -4.9 deg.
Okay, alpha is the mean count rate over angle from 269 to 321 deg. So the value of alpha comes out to 339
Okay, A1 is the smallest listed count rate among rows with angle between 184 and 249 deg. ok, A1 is 178.9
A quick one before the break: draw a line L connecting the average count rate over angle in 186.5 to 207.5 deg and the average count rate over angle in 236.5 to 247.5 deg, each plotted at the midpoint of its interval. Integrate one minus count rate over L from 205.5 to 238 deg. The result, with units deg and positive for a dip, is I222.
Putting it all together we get 5.5 deg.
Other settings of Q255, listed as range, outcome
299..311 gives 344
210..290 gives 307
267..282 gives 349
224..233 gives 284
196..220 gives 210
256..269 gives 335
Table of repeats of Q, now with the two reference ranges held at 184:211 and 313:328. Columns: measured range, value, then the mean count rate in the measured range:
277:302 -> -2.96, 341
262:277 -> -2.44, 341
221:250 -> -3.12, 304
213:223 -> 2.15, 207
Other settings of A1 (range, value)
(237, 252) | 283.9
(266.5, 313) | 304.1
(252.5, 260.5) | 340.3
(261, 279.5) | 304.8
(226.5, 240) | 267.1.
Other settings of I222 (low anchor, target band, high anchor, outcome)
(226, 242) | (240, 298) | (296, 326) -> -3.90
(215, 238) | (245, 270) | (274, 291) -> -2.51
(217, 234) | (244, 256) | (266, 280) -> -1.38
